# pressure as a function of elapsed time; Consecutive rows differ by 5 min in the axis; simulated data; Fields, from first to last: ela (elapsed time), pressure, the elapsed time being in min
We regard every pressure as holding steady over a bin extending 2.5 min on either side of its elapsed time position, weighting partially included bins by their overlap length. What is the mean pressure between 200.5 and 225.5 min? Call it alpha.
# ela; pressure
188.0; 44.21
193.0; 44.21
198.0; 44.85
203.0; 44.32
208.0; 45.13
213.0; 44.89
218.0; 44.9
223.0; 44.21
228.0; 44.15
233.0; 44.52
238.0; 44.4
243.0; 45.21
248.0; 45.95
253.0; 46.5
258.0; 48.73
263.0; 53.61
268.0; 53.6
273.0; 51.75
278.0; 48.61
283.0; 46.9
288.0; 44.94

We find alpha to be 44.7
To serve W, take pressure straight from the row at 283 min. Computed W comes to 46.9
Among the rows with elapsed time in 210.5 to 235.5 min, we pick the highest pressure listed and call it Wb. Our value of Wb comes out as 44.9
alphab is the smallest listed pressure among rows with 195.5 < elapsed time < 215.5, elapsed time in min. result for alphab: 44.32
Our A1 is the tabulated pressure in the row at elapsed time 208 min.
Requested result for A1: 45.13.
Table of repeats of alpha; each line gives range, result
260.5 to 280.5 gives 51.9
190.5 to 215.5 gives 44.7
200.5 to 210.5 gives 44.7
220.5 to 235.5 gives 44.3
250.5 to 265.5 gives 49.6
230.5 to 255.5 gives 45.3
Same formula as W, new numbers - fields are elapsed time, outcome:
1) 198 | 44.85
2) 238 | 44.4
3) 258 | 48.73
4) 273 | 51.75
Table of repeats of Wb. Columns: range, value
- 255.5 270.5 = 53.61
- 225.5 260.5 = 48.73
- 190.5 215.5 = 45.13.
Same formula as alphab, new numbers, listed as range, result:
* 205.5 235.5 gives 44.15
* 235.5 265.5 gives 44.4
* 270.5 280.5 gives 48.61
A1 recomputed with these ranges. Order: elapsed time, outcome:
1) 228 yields 44.15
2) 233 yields 44.52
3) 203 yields 44.32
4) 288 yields 44.94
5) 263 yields 53.61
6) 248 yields 45.95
